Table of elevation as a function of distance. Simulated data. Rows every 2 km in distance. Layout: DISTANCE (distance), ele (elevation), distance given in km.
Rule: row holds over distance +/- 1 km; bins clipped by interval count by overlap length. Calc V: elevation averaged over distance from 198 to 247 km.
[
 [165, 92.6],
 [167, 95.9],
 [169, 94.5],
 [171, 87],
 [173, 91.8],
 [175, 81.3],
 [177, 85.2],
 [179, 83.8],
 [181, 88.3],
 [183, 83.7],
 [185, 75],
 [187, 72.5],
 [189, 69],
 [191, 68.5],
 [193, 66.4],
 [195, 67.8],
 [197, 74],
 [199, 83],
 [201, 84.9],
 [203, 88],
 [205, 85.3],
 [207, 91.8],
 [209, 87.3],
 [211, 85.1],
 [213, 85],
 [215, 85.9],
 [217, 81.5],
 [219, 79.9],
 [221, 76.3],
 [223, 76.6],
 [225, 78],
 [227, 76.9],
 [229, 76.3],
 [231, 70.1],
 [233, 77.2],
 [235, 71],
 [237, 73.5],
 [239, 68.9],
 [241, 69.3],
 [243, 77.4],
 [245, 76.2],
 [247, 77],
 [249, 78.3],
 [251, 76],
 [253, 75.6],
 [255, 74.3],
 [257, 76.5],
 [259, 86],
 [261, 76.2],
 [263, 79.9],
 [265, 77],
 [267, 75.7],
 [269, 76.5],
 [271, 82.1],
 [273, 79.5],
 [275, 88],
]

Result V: 79.3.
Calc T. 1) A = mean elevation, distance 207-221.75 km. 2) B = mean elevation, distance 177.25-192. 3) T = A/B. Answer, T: 1.1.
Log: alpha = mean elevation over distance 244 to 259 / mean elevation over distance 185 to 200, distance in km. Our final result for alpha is 1.07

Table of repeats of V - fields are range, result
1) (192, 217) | 82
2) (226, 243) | 73.2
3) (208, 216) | 85.8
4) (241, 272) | 77.4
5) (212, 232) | 78.7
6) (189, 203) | 74.7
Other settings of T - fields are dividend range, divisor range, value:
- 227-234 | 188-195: 1.10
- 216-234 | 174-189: 0.96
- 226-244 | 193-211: 0.90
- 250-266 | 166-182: 0.88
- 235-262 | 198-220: 0.89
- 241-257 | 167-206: 0.94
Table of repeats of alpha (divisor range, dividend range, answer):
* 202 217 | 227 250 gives 0.86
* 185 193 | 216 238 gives 1.08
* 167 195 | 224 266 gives 0.94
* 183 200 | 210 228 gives 1.11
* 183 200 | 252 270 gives 1.07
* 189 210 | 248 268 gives 0.98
